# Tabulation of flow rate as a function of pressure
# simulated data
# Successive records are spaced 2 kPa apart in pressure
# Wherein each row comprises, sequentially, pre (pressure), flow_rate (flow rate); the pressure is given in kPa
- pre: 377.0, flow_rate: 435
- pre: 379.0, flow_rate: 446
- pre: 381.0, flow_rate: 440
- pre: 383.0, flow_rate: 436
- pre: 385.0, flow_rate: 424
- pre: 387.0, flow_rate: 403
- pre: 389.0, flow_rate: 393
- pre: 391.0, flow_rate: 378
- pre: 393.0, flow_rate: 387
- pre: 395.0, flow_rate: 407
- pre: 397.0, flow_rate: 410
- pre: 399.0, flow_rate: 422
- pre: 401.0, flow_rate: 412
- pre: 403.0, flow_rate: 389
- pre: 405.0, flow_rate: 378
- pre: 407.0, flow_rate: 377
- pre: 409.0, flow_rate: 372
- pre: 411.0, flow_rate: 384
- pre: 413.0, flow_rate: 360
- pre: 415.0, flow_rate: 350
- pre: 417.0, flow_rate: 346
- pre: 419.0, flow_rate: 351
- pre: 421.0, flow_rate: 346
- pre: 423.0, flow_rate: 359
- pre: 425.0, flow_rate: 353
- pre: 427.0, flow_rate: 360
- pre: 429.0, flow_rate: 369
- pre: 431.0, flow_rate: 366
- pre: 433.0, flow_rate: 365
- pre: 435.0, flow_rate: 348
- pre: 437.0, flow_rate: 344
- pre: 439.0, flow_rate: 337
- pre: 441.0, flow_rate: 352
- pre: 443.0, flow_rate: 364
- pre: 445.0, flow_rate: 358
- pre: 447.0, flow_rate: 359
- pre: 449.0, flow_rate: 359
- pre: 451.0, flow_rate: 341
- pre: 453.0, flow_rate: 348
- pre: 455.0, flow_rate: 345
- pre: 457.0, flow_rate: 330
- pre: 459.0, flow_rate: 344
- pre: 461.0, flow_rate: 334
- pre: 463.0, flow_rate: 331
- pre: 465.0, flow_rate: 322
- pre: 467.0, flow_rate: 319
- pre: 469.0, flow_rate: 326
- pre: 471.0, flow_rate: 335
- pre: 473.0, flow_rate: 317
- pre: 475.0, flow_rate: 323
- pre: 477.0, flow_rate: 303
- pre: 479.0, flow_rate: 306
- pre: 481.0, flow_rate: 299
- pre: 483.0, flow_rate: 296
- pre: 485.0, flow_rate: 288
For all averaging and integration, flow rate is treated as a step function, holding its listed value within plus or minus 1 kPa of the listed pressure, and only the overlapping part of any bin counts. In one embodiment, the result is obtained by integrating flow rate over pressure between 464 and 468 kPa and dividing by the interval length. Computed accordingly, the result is 320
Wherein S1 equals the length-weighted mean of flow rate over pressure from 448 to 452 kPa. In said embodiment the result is 350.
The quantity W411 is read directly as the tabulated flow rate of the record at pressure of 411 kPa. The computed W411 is 384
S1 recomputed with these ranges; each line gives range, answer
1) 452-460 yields 342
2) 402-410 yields 379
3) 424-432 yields 362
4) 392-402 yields 408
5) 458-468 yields 330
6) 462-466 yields 326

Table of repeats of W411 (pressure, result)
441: 352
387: 403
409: 372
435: 348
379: 446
